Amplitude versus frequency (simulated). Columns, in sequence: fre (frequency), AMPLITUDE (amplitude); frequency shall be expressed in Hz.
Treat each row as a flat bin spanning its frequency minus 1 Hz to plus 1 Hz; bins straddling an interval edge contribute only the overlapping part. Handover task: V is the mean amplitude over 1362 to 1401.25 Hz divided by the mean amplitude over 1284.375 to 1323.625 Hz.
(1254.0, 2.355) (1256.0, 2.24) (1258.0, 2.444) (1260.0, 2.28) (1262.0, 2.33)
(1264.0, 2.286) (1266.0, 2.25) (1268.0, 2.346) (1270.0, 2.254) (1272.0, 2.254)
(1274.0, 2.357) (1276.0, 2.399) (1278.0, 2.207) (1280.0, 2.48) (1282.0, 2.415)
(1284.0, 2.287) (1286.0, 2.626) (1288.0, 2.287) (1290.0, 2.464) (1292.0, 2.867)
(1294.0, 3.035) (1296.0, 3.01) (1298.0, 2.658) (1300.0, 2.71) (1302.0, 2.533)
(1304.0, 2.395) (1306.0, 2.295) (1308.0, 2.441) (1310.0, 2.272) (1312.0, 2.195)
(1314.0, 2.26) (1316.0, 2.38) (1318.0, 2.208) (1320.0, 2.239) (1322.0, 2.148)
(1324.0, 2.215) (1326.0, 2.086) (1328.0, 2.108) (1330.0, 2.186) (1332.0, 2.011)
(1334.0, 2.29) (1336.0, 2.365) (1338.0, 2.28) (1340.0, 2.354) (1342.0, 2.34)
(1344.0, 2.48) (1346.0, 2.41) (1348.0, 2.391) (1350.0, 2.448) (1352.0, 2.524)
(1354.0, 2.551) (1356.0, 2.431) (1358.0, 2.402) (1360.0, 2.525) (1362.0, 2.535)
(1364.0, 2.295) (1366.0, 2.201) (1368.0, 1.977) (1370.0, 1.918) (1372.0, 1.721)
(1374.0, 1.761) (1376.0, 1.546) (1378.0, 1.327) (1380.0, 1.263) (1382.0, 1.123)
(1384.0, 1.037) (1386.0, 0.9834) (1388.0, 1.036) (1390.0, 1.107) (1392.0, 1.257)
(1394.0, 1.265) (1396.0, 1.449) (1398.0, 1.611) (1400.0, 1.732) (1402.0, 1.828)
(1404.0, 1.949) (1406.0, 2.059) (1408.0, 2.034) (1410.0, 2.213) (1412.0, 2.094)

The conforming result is 0.62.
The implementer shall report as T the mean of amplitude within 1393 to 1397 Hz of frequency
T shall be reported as 1.36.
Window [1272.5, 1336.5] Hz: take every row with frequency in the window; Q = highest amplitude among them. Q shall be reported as 3.035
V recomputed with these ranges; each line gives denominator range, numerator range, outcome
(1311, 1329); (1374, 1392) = 0.55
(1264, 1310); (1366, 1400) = 0.58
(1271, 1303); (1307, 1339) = 0.88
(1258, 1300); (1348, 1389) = 0.77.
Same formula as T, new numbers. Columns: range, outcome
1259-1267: 2.29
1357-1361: 2.46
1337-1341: 2.32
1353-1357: 2.49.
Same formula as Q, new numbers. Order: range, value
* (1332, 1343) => 2.365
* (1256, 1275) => 2.444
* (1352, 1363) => 2.551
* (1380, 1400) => 1.732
